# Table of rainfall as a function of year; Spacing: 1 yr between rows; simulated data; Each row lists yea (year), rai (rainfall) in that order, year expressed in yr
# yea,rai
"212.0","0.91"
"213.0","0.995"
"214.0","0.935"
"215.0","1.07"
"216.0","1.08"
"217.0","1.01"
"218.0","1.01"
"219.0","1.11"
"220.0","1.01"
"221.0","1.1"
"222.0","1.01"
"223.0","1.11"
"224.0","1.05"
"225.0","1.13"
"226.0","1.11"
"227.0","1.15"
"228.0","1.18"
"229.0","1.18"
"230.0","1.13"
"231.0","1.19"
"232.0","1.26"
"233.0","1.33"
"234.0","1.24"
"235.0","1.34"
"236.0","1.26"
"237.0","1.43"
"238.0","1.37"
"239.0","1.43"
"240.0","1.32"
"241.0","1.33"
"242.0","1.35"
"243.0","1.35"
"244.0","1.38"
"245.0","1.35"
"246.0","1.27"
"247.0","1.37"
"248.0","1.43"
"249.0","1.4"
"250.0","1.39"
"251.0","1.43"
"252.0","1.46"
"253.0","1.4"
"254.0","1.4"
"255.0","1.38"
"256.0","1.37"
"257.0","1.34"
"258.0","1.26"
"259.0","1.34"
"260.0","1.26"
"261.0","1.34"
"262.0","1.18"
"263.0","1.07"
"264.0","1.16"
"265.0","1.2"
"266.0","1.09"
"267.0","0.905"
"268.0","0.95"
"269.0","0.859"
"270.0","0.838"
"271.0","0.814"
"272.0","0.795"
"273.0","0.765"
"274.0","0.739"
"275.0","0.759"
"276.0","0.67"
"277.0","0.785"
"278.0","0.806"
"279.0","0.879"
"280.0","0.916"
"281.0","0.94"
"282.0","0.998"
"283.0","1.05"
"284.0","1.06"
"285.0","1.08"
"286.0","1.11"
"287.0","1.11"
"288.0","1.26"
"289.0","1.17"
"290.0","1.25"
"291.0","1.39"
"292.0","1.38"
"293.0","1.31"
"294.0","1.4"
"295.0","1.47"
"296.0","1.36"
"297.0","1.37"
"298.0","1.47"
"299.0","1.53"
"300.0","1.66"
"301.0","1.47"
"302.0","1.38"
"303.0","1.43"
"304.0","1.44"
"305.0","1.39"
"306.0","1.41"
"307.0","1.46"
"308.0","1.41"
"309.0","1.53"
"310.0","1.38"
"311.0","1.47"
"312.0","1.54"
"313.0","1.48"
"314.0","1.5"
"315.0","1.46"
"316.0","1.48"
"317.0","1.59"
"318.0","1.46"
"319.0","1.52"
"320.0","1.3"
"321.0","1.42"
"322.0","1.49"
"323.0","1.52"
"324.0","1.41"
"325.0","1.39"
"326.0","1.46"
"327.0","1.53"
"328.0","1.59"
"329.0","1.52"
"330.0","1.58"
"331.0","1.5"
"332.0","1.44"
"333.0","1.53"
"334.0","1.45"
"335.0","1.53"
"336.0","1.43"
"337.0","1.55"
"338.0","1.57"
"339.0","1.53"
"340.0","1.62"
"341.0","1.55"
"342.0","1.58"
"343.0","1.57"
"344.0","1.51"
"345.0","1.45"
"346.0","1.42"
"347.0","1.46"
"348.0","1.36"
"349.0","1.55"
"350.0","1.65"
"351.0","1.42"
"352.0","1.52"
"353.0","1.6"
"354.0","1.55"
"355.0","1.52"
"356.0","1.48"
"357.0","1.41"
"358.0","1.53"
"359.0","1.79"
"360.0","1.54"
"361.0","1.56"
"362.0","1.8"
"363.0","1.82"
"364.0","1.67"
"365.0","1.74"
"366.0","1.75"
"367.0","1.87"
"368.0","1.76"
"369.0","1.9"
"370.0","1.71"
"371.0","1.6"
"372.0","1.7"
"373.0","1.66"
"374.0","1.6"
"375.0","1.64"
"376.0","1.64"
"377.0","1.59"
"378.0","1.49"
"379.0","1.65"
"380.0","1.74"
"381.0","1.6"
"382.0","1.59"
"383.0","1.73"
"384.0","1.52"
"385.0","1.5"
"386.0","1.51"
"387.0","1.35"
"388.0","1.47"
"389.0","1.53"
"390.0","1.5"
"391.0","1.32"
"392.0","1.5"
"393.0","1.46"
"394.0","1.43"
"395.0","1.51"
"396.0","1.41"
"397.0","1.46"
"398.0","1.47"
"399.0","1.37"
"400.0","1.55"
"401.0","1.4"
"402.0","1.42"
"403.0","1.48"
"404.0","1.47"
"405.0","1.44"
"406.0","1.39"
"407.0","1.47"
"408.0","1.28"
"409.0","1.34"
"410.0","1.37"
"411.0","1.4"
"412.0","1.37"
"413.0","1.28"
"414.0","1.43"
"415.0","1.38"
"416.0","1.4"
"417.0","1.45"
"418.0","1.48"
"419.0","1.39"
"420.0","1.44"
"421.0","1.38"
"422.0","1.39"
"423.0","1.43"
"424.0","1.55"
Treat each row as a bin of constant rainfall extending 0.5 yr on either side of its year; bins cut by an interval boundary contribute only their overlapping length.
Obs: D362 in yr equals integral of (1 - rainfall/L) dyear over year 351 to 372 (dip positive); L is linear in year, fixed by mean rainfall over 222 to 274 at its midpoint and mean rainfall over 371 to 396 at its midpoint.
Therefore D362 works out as -2.2 yr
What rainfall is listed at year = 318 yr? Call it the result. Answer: 1.46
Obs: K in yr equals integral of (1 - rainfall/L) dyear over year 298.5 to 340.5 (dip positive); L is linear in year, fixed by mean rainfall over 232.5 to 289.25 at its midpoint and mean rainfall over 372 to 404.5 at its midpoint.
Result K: -4.99 yr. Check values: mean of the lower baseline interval 1.16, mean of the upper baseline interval 1.52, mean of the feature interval 1.48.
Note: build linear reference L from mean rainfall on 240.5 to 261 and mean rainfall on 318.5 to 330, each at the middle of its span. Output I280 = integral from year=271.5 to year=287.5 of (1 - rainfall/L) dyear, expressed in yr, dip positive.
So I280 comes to 5.7 yr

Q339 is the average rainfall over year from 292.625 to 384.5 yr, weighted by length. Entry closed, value 1.54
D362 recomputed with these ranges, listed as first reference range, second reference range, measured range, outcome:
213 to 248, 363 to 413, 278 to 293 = 2.4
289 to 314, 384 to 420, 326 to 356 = -1.9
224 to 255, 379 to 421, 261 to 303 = 7.3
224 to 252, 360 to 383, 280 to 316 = 3.2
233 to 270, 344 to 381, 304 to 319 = -0.1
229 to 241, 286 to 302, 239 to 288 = 6.9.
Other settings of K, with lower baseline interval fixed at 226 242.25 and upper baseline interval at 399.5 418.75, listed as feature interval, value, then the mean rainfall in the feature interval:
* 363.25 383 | -4.3 yr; 1.68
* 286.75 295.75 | 0.1 yr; 1.31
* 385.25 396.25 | -0.5 yr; 1.46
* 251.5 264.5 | -0.1 yr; 1.3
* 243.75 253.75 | -0.8 yr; 1.39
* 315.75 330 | -1.5 yr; 1.48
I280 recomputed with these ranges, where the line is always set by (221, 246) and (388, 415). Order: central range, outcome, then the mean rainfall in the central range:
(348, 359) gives -1.2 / 1.53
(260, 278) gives 4.8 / 0.942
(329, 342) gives -1.6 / 1.53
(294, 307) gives -1.3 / 1.45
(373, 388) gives -1.9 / 1.58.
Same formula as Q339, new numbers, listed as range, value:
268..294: 0.996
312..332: 1.48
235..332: 1.29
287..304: 1.39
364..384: 1.68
